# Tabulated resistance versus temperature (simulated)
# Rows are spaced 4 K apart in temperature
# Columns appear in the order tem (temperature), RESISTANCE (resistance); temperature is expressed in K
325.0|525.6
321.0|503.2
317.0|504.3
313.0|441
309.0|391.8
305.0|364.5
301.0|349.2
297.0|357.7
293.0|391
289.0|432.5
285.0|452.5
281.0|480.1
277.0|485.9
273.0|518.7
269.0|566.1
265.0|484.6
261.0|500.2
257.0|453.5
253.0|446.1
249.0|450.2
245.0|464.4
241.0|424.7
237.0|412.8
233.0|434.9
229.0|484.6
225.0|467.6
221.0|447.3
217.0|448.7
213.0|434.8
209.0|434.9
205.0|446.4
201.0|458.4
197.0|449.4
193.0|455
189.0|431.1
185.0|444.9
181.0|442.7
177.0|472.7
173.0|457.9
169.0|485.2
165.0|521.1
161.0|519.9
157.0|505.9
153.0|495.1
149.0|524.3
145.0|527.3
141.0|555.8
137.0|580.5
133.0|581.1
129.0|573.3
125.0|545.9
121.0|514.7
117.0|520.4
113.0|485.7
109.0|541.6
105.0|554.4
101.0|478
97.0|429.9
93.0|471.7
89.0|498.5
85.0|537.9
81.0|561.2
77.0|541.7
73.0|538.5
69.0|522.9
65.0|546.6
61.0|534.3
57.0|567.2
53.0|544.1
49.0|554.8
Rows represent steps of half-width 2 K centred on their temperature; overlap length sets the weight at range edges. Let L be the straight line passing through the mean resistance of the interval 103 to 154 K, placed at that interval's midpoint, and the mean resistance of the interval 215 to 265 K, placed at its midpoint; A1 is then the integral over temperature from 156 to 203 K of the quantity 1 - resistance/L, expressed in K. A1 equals 2.9 K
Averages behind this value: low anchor 539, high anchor 454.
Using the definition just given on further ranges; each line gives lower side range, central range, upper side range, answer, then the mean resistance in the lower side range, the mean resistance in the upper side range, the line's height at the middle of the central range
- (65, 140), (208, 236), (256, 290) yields 2.8 K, 527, 489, 500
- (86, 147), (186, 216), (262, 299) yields 3.0 K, 524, 464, 493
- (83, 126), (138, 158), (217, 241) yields -1.6 K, 506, 447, 486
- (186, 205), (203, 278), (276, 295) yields -2.7 K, 448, 446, 447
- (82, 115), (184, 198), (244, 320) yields 0.9 K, 502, 450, 475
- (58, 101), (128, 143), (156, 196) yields -2.5 K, 518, 472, 491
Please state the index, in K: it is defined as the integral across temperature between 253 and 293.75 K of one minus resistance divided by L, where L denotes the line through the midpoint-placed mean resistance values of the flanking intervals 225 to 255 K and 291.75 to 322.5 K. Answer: -4.6 K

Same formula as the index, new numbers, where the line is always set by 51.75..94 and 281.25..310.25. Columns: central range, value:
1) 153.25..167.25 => -0.9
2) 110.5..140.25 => -2.5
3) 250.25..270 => -3.1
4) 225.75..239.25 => -0.3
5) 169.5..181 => 0.2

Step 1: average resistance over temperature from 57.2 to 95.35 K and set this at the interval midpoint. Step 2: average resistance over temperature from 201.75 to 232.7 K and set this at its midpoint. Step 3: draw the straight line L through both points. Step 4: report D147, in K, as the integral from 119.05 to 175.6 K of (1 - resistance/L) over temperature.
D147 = -4.3 K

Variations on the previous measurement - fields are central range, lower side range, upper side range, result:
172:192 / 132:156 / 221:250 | 2.10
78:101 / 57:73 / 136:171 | 1.50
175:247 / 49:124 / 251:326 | 4.94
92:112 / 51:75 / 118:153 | 1.79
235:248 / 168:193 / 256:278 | 1.45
